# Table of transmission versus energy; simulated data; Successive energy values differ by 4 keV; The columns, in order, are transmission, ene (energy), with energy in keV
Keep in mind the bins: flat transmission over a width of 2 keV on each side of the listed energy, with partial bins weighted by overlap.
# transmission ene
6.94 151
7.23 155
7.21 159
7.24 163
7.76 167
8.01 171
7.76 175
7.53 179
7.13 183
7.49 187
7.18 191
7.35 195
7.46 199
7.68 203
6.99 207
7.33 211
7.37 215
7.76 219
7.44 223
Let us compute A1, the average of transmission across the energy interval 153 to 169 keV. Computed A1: 7.36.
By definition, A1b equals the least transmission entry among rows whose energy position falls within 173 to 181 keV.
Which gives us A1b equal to 7.53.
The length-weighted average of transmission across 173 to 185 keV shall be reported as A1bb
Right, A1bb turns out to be 7.47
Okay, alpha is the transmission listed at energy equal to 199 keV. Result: 7.46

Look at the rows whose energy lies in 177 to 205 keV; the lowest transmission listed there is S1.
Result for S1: 7.13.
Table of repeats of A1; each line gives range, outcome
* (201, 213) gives 7.33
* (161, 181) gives 7.66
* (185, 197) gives 7.34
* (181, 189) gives 7.31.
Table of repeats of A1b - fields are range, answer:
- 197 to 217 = 6.99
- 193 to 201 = 7.35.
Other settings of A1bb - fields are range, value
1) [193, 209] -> 7.37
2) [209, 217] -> 7.35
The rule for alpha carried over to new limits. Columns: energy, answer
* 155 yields 7.23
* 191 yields 7.18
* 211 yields 7.33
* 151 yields 6.94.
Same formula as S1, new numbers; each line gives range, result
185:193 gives 7.18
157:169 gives 7.21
